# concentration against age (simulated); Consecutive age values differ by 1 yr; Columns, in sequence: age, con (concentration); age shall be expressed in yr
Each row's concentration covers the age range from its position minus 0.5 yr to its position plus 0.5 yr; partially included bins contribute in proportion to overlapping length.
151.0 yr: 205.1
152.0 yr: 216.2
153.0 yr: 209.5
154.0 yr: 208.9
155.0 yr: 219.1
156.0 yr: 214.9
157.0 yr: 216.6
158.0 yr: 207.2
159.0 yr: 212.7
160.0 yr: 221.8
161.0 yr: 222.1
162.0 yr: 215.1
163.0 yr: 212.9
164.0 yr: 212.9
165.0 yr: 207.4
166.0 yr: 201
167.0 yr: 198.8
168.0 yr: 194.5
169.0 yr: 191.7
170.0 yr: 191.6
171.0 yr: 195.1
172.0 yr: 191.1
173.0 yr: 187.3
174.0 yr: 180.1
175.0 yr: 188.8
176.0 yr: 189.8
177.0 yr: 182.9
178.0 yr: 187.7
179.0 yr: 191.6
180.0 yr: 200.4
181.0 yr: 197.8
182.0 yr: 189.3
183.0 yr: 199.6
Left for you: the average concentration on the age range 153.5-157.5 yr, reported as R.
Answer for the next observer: 215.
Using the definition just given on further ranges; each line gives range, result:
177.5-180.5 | 193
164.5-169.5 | 199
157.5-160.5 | 214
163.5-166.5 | 207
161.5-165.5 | 212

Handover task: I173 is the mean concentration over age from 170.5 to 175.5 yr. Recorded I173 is 188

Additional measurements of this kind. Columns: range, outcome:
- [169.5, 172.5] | 193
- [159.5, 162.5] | 220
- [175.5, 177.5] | 186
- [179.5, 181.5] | 199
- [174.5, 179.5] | 188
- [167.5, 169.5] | 193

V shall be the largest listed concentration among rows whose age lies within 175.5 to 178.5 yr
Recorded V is 189.8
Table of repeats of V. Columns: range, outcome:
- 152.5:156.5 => 219.1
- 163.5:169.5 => 212.9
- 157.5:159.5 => 212.7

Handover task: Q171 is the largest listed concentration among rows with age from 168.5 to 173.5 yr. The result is 195.1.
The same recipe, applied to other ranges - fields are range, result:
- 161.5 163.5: 215.1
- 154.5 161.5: 222.1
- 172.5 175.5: 188.8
